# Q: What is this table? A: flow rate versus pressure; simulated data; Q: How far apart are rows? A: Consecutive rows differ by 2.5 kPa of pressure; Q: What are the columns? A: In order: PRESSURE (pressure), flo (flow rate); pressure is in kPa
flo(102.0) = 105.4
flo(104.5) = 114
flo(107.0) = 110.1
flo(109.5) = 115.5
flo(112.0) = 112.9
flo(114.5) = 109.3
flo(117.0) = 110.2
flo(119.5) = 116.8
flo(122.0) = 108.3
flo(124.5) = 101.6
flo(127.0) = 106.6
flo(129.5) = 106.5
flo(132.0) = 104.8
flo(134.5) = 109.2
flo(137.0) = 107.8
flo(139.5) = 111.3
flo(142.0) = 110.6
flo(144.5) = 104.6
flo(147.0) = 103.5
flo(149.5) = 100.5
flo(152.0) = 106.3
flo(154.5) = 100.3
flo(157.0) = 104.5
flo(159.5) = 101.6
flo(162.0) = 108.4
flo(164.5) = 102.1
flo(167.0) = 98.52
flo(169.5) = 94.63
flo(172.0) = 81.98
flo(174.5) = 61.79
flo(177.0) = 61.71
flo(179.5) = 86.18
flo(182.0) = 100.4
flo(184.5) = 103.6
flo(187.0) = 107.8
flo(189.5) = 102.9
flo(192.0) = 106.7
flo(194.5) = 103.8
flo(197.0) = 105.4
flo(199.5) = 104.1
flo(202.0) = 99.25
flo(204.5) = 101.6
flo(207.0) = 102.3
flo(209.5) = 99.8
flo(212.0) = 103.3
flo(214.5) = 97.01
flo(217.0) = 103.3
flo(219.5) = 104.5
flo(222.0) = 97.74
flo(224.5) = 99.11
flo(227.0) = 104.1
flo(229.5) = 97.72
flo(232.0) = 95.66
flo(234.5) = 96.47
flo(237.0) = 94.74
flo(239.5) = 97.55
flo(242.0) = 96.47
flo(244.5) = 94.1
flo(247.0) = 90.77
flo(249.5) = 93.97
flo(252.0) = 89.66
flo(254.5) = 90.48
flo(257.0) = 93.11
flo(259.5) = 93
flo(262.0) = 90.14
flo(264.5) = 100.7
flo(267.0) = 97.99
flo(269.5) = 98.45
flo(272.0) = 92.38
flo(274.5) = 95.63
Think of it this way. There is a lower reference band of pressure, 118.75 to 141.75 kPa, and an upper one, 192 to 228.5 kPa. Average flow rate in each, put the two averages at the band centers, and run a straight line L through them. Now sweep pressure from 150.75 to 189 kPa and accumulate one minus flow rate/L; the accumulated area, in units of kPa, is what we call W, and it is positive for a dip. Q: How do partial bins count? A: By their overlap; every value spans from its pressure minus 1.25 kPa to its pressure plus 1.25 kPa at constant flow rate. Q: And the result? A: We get 3.7 kPa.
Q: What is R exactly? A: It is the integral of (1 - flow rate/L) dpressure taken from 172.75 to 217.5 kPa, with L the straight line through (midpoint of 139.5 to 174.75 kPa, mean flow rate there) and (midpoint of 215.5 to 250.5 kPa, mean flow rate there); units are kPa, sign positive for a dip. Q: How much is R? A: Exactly 0.80 kPa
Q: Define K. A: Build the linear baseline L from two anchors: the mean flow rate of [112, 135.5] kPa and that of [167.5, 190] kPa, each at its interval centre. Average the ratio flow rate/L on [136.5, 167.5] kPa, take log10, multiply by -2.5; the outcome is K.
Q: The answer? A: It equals -0.07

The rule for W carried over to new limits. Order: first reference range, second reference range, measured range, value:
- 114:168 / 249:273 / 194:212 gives -0.5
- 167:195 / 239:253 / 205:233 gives -2.3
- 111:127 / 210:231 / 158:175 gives 1.8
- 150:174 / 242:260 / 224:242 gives -0.8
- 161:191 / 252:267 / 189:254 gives -4.3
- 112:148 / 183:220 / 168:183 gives 3.4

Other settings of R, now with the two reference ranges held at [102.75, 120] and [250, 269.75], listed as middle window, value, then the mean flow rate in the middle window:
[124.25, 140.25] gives 0.4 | 107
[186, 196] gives -0.3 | 105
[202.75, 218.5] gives -0.2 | 101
